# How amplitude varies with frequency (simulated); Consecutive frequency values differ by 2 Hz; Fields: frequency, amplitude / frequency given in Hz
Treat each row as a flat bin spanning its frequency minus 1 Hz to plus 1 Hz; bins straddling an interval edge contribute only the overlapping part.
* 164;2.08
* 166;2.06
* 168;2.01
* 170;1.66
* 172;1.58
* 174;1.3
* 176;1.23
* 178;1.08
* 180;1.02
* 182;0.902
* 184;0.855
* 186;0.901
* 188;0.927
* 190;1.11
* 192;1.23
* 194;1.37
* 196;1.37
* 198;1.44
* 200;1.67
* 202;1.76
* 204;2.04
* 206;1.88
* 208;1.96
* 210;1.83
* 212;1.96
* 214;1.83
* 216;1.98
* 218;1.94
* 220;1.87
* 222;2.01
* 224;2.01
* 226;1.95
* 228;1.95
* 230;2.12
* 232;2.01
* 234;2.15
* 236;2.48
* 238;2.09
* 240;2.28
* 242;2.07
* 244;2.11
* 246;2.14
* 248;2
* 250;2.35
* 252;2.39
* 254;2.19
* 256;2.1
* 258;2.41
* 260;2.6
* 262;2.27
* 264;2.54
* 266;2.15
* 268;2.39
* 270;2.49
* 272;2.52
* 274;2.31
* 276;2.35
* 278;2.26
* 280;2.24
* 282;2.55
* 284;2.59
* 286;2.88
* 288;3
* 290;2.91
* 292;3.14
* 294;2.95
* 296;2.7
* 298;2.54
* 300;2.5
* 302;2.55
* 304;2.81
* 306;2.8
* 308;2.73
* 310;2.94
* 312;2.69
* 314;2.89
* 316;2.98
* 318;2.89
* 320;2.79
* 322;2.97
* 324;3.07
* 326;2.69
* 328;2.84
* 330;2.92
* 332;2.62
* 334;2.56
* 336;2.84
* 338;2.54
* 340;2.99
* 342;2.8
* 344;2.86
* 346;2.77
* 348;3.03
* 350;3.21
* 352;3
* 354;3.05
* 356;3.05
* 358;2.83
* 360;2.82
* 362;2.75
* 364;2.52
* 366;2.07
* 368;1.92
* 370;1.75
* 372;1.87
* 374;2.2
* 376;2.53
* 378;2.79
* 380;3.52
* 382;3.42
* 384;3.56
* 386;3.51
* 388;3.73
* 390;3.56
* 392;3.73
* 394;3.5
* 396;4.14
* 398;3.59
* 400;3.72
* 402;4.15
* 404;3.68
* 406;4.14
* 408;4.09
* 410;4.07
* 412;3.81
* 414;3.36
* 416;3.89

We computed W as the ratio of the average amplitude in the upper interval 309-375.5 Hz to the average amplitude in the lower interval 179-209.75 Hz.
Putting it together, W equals 2.0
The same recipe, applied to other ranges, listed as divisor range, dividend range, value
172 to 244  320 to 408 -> 1.80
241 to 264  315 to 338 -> 1.25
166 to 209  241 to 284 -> 1.64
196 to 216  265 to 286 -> 1.33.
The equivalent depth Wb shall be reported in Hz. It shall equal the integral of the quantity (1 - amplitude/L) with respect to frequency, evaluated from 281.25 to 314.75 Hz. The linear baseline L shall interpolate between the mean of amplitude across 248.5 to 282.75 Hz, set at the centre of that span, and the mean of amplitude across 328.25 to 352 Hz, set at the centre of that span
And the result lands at -2.8 Hz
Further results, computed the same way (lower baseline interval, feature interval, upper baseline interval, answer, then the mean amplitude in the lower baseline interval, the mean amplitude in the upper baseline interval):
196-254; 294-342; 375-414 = 1.9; 2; 3.64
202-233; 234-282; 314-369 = -1.5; 1.95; 2.79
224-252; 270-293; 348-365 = -1.8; 2.14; 2.91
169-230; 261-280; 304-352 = -0.7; 1.56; 2.85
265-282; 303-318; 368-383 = -2.6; 2.35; 2.54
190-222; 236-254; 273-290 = -0.4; 1.73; 2.55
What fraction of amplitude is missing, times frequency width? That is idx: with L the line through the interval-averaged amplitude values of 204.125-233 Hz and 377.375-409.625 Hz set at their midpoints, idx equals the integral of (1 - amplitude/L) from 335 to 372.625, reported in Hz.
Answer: 7.0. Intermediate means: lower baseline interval 1.95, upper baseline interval 3.69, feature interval 2.67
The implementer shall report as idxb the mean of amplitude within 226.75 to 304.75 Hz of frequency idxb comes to 2.41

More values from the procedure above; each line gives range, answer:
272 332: 2.74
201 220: 1.91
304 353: 2.85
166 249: 1.71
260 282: 2.37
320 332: 2.87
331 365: 2.84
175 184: 1.04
